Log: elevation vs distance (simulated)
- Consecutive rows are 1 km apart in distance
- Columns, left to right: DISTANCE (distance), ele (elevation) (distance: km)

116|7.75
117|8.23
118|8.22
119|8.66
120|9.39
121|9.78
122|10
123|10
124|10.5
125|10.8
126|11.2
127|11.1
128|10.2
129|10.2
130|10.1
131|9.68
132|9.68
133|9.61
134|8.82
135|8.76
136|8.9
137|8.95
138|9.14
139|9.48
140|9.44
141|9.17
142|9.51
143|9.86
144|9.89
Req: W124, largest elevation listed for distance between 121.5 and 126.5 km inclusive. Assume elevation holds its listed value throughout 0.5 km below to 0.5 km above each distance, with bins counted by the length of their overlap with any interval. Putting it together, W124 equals 11.2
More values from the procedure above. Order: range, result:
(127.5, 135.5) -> 10.2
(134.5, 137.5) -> 8.95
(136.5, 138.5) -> 9.14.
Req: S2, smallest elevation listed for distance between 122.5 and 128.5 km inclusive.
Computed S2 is 10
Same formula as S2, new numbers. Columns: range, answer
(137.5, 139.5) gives 9.14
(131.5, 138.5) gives 8.76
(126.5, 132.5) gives 9.68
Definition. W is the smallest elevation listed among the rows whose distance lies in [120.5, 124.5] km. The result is 9.78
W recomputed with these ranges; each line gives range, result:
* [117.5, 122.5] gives 8.22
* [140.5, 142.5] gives 9.17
